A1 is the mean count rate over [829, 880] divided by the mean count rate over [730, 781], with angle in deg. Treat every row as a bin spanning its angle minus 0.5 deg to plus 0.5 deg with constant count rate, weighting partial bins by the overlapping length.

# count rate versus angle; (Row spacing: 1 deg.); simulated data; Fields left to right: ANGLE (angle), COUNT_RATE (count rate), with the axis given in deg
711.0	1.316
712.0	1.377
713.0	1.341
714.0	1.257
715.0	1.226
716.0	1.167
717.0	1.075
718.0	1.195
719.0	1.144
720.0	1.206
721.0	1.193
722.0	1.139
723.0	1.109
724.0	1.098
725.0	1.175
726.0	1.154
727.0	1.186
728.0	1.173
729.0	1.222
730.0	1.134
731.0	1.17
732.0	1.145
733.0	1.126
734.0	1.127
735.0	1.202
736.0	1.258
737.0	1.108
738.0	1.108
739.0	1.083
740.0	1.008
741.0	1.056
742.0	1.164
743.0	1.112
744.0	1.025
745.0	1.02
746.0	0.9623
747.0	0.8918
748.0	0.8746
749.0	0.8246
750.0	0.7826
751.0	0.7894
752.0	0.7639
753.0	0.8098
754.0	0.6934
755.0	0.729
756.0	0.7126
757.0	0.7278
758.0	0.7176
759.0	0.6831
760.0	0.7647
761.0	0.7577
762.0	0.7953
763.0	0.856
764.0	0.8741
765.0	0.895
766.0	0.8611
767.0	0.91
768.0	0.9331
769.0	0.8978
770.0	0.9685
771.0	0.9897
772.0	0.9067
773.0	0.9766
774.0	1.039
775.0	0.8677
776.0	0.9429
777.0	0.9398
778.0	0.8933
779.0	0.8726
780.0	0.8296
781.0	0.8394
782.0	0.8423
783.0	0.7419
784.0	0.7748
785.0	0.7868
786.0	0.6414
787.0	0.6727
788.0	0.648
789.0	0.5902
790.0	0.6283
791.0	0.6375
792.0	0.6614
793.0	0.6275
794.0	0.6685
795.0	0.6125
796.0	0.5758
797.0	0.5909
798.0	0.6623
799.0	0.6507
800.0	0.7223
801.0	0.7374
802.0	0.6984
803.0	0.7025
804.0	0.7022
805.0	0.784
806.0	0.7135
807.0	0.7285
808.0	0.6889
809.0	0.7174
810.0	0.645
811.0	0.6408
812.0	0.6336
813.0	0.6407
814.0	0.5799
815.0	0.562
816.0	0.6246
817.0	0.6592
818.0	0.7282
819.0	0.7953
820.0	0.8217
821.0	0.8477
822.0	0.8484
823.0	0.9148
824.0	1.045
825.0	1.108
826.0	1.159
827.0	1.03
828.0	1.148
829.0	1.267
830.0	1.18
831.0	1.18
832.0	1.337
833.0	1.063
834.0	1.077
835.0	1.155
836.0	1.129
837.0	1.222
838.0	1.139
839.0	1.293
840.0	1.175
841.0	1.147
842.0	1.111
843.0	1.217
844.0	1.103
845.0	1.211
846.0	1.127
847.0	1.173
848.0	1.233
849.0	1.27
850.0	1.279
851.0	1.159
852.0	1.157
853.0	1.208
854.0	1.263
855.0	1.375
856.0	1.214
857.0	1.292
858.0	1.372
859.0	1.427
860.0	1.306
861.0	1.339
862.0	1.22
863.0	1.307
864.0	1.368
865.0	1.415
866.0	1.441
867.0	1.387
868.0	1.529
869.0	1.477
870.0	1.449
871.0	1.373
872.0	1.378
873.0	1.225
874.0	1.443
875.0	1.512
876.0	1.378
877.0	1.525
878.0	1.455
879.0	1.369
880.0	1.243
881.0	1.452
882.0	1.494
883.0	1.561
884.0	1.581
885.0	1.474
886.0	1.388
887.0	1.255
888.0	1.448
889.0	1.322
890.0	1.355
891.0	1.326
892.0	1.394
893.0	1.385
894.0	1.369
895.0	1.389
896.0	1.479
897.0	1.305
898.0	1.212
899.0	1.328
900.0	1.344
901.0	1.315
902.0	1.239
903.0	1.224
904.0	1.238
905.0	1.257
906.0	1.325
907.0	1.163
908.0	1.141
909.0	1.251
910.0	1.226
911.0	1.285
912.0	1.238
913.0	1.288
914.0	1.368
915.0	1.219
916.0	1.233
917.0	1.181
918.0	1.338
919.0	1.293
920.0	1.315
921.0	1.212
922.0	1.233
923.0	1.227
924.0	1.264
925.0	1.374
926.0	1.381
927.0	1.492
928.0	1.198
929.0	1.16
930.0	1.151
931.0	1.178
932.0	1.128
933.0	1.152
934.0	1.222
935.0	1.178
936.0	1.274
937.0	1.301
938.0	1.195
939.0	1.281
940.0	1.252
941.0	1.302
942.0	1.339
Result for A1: 1.38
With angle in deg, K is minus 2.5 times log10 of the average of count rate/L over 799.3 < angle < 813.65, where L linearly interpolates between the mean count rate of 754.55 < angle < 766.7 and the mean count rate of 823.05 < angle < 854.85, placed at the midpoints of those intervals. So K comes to 0.41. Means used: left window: 0.784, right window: 1.17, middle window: 0.695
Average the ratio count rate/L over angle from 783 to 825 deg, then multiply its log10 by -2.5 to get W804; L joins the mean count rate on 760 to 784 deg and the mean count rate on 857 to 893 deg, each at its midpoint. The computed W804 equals 0.429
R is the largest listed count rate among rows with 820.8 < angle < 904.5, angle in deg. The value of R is 1.581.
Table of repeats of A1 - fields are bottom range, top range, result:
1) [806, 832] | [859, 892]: 1.64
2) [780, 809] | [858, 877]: 2.01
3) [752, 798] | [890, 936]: 1.62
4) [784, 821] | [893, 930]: 1.90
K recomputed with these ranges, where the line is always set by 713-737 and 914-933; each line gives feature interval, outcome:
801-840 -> 0.32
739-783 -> 0.32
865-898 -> -0.14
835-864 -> -0.01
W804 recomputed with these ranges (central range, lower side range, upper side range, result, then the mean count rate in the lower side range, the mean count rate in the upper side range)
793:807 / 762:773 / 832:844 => 0.448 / 0.907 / 1.16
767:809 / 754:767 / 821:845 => 0.177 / 0.783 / 1.13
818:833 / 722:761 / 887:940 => 0.093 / 0.991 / 1.28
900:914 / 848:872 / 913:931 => 0.027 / 1.33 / 1.27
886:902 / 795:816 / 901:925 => -0.172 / 0.666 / 1.25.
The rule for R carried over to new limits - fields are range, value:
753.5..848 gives 1.337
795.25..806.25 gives 0.784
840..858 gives 1.375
